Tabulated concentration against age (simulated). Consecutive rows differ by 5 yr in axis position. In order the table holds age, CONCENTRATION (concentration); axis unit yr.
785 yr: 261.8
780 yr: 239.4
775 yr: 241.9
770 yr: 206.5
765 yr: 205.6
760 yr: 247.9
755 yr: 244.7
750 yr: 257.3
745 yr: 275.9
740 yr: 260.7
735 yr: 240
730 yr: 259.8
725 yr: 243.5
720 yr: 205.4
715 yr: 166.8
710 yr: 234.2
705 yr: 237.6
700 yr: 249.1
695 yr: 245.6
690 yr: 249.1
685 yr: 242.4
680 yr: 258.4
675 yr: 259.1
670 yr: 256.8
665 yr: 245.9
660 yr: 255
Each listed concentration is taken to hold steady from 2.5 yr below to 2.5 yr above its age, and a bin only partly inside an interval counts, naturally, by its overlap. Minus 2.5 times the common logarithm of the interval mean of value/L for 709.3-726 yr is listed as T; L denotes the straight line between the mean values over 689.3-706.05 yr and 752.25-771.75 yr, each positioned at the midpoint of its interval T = 0.16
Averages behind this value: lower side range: 246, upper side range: 227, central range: 207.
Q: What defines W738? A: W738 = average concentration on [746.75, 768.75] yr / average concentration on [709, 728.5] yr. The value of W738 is 1.12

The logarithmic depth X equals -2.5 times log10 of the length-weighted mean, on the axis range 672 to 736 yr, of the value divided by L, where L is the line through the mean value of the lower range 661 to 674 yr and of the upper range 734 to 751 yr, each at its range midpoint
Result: 0.08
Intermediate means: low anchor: 253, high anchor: 260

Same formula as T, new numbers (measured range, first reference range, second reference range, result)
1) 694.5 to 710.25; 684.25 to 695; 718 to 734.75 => 0.00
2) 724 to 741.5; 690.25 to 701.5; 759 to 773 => -0.09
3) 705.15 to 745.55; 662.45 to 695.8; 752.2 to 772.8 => 0.02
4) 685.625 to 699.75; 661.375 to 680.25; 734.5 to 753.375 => 0.04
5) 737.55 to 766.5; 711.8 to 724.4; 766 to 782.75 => -0.16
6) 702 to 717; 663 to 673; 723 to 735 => 0.16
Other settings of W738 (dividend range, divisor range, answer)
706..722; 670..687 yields 0.81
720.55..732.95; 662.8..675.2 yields 0.96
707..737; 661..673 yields 0.89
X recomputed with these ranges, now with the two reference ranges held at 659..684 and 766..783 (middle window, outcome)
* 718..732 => 0.019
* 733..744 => -0.076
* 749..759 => -0.073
